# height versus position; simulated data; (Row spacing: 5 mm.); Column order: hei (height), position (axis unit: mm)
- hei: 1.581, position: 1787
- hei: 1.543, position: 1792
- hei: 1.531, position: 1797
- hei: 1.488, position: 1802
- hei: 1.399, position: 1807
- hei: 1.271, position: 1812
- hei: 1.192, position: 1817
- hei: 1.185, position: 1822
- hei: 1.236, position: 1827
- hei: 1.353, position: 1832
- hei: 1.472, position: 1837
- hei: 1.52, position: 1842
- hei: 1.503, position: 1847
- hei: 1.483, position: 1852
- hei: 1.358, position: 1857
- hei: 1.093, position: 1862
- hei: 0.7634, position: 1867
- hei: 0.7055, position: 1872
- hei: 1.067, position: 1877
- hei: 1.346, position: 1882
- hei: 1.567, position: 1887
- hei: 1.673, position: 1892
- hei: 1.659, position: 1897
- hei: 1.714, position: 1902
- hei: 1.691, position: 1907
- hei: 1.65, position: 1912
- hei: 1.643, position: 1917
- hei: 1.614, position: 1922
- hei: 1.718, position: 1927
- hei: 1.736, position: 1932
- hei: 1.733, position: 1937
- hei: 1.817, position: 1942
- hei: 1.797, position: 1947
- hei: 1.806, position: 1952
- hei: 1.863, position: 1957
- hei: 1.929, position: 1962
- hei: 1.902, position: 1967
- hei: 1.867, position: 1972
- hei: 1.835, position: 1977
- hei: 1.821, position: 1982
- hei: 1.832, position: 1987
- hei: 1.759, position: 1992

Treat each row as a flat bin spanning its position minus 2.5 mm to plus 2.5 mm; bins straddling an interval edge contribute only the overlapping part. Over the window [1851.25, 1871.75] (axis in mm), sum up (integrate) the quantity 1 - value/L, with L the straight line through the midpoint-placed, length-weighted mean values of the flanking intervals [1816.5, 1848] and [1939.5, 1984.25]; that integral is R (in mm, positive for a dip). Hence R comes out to 5.10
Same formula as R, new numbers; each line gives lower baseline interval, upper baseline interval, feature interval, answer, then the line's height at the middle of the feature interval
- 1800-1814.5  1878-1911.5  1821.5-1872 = 6.8 mm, 1.47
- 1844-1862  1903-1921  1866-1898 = 5.8 mm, 1.53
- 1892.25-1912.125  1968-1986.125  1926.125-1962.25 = -0.4 mm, 1.77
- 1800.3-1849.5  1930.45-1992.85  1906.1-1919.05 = 0.0 mm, 1.66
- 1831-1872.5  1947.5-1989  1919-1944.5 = -0.8 mm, 1.67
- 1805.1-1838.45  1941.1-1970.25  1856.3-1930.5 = 8.4 mm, 1.59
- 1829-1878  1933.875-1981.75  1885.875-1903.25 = -2.2 mm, 1.47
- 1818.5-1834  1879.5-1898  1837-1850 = -1.7 mm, 1.33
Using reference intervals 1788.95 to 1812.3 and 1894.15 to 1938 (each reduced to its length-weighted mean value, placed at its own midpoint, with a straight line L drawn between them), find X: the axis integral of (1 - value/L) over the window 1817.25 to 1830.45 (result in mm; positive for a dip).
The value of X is 2.55 mm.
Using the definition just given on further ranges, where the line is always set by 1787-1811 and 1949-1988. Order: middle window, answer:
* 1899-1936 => 1.3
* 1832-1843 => 0.8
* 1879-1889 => 1.4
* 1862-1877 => 7.2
